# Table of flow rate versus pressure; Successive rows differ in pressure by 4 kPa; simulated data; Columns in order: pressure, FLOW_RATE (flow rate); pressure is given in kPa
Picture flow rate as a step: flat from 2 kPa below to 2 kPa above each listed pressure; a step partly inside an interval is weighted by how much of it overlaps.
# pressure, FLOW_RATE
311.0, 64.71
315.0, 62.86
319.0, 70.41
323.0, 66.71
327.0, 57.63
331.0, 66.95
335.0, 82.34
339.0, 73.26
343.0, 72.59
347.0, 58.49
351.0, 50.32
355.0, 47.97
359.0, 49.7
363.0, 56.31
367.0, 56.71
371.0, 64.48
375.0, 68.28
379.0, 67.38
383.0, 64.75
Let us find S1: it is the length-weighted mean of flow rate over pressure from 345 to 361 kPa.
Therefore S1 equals 51.6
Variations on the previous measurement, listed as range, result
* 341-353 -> 60.5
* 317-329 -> 64.9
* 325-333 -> 62.3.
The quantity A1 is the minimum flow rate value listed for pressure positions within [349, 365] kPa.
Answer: 47.97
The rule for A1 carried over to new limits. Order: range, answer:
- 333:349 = 58.49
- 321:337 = 57.63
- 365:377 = 56.71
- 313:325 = 62.86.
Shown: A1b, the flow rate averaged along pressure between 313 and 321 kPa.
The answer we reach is 66.6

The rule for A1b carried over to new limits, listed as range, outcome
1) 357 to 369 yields 54.2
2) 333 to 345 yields 76.1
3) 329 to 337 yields 74.6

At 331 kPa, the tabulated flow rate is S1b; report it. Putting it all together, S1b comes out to 66.95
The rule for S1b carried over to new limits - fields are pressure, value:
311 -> 64.71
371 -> 64.48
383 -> 64.75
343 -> 72.59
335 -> 82.34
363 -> 56.31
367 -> 56.71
